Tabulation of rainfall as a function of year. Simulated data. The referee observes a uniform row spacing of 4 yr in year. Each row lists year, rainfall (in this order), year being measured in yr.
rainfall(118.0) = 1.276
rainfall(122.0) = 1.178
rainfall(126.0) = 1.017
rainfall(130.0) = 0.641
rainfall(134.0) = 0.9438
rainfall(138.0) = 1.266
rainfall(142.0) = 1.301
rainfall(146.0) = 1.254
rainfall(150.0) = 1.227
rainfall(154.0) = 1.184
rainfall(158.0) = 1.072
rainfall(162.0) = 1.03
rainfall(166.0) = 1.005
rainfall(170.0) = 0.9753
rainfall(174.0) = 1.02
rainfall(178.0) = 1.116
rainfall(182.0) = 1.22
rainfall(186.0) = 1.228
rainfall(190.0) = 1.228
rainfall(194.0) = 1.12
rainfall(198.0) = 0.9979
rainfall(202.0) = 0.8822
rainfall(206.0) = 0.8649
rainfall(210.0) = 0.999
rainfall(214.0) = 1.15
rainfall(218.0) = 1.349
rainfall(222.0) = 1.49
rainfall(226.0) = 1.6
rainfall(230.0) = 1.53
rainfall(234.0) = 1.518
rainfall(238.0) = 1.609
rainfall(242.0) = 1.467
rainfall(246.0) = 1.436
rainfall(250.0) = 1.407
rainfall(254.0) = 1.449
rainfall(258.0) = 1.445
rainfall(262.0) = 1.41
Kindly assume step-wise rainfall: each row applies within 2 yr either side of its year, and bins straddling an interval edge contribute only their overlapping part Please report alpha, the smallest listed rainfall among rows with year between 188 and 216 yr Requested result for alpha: 0.8649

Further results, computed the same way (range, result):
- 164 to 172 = 0.9753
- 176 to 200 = 0.9979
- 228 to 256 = 1.407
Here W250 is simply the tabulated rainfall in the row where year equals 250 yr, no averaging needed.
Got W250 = 1.407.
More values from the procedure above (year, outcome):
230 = 1.53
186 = 1.228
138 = 1.266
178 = 1.116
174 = 1.02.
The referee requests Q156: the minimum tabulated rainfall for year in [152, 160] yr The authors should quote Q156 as 1.072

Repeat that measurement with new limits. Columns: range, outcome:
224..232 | 1.53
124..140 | 0.641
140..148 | 1.254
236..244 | 1.467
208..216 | 0.999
